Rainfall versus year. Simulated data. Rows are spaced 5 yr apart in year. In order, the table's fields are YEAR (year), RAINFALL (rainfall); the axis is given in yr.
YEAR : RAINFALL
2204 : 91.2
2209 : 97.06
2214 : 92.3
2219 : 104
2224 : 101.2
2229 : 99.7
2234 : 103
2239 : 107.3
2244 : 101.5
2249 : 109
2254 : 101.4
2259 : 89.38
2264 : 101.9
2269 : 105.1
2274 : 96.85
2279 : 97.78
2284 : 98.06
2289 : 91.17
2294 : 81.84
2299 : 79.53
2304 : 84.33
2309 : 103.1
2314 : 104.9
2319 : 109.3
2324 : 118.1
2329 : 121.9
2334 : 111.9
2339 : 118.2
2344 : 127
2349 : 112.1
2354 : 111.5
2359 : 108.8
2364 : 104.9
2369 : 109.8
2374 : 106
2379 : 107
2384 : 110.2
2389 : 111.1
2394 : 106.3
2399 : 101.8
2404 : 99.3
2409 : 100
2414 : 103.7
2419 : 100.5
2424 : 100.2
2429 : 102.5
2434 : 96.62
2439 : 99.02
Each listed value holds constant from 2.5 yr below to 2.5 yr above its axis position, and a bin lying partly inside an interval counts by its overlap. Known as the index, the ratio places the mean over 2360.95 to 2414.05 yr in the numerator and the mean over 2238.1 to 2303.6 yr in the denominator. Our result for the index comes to 1.1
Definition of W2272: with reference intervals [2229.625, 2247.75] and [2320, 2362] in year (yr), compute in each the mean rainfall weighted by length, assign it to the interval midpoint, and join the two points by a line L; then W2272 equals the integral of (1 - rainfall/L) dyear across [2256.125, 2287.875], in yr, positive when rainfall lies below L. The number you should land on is 2.9 yr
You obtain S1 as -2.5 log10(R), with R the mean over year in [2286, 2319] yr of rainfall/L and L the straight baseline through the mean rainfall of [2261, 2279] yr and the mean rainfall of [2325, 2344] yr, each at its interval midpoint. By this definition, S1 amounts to 0.19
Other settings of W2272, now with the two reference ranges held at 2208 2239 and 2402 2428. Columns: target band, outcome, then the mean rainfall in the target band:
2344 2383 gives -3.5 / 110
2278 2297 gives 1.7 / 91.4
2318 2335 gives -2.6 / 116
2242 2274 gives -0.2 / 101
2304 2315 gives 0.1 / 99.4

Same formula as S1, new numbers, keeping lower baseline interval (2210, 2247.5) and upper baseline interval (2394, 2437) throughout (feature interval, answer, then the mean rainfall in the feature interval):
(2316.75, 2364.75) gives -0.138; 115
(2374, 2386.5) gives -0.074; 108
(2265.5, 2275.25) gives -0.004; 102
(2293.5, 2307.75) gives 0.205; 83.8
